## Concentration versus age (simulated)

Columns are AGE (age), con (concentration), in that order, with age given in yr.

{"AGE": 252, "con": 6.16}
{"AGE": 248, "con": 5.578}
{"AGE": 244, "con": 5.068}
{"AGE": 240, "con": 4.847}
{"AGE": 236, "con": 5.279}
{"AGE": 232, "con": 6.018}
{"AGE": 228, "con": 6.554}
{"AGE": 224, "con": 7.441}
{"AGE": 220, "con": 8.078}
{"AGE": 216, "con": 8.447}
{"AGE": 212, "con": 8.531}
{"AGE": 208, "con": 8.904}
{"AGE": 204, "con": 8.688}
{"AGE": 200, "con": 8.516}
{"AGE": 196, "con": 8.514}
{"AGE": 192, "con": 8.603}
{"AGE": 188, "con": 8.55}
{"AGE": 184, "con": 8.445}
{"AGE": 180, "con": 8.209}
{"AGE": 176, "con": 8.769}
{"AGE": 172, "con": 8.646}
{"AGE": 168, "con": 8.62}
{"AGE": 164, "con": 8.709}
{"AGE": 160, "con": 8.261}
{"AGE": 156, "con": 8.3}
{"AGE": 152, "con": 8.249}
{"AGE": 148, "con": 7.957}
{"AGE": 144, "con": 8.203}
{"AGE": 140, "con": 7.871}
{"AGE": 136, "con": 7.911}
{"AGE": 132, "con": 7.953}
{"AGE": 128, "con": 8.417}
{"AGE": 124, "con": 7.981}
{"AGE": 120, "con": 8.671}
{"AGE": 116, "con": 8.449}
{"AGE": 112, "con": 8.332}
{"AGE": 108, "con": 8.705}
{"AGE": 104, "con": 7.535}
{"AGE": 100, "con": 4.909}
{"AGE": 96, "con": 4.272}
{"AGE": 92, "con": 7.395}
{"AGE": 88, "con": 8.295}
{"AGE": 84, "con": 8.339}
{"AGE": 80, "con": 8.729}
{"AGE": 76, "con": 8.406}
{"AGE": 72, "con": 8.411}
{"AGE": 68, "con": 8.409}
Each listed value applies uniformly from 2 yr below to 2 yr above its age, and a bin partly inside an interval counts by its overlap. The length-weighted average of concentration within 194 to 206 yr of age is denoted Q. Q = 8.57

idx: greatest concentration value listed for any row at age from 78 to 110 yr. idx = 8.729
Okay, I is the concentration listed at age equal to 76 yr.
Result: 8.406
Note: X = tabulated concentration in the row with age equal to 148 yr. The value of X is 7.957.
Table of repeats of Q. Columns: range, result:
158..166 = 8.48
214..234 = 7.31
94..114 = 6.75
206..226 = 8.28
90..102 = 5.53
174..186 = 8.47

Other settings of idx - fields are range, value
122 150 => 8.417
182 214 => 8.904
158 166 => 8.709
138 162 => 8.3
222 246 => 7.441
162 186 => 8.769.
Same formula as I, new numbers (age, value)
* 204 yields 8.688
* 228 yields 6.554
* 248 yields 5.578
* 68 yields 8.409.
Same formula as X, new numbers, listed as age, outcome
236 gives 5.279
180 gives 8.209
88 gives 8.295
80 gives 8.729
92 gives 7.395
